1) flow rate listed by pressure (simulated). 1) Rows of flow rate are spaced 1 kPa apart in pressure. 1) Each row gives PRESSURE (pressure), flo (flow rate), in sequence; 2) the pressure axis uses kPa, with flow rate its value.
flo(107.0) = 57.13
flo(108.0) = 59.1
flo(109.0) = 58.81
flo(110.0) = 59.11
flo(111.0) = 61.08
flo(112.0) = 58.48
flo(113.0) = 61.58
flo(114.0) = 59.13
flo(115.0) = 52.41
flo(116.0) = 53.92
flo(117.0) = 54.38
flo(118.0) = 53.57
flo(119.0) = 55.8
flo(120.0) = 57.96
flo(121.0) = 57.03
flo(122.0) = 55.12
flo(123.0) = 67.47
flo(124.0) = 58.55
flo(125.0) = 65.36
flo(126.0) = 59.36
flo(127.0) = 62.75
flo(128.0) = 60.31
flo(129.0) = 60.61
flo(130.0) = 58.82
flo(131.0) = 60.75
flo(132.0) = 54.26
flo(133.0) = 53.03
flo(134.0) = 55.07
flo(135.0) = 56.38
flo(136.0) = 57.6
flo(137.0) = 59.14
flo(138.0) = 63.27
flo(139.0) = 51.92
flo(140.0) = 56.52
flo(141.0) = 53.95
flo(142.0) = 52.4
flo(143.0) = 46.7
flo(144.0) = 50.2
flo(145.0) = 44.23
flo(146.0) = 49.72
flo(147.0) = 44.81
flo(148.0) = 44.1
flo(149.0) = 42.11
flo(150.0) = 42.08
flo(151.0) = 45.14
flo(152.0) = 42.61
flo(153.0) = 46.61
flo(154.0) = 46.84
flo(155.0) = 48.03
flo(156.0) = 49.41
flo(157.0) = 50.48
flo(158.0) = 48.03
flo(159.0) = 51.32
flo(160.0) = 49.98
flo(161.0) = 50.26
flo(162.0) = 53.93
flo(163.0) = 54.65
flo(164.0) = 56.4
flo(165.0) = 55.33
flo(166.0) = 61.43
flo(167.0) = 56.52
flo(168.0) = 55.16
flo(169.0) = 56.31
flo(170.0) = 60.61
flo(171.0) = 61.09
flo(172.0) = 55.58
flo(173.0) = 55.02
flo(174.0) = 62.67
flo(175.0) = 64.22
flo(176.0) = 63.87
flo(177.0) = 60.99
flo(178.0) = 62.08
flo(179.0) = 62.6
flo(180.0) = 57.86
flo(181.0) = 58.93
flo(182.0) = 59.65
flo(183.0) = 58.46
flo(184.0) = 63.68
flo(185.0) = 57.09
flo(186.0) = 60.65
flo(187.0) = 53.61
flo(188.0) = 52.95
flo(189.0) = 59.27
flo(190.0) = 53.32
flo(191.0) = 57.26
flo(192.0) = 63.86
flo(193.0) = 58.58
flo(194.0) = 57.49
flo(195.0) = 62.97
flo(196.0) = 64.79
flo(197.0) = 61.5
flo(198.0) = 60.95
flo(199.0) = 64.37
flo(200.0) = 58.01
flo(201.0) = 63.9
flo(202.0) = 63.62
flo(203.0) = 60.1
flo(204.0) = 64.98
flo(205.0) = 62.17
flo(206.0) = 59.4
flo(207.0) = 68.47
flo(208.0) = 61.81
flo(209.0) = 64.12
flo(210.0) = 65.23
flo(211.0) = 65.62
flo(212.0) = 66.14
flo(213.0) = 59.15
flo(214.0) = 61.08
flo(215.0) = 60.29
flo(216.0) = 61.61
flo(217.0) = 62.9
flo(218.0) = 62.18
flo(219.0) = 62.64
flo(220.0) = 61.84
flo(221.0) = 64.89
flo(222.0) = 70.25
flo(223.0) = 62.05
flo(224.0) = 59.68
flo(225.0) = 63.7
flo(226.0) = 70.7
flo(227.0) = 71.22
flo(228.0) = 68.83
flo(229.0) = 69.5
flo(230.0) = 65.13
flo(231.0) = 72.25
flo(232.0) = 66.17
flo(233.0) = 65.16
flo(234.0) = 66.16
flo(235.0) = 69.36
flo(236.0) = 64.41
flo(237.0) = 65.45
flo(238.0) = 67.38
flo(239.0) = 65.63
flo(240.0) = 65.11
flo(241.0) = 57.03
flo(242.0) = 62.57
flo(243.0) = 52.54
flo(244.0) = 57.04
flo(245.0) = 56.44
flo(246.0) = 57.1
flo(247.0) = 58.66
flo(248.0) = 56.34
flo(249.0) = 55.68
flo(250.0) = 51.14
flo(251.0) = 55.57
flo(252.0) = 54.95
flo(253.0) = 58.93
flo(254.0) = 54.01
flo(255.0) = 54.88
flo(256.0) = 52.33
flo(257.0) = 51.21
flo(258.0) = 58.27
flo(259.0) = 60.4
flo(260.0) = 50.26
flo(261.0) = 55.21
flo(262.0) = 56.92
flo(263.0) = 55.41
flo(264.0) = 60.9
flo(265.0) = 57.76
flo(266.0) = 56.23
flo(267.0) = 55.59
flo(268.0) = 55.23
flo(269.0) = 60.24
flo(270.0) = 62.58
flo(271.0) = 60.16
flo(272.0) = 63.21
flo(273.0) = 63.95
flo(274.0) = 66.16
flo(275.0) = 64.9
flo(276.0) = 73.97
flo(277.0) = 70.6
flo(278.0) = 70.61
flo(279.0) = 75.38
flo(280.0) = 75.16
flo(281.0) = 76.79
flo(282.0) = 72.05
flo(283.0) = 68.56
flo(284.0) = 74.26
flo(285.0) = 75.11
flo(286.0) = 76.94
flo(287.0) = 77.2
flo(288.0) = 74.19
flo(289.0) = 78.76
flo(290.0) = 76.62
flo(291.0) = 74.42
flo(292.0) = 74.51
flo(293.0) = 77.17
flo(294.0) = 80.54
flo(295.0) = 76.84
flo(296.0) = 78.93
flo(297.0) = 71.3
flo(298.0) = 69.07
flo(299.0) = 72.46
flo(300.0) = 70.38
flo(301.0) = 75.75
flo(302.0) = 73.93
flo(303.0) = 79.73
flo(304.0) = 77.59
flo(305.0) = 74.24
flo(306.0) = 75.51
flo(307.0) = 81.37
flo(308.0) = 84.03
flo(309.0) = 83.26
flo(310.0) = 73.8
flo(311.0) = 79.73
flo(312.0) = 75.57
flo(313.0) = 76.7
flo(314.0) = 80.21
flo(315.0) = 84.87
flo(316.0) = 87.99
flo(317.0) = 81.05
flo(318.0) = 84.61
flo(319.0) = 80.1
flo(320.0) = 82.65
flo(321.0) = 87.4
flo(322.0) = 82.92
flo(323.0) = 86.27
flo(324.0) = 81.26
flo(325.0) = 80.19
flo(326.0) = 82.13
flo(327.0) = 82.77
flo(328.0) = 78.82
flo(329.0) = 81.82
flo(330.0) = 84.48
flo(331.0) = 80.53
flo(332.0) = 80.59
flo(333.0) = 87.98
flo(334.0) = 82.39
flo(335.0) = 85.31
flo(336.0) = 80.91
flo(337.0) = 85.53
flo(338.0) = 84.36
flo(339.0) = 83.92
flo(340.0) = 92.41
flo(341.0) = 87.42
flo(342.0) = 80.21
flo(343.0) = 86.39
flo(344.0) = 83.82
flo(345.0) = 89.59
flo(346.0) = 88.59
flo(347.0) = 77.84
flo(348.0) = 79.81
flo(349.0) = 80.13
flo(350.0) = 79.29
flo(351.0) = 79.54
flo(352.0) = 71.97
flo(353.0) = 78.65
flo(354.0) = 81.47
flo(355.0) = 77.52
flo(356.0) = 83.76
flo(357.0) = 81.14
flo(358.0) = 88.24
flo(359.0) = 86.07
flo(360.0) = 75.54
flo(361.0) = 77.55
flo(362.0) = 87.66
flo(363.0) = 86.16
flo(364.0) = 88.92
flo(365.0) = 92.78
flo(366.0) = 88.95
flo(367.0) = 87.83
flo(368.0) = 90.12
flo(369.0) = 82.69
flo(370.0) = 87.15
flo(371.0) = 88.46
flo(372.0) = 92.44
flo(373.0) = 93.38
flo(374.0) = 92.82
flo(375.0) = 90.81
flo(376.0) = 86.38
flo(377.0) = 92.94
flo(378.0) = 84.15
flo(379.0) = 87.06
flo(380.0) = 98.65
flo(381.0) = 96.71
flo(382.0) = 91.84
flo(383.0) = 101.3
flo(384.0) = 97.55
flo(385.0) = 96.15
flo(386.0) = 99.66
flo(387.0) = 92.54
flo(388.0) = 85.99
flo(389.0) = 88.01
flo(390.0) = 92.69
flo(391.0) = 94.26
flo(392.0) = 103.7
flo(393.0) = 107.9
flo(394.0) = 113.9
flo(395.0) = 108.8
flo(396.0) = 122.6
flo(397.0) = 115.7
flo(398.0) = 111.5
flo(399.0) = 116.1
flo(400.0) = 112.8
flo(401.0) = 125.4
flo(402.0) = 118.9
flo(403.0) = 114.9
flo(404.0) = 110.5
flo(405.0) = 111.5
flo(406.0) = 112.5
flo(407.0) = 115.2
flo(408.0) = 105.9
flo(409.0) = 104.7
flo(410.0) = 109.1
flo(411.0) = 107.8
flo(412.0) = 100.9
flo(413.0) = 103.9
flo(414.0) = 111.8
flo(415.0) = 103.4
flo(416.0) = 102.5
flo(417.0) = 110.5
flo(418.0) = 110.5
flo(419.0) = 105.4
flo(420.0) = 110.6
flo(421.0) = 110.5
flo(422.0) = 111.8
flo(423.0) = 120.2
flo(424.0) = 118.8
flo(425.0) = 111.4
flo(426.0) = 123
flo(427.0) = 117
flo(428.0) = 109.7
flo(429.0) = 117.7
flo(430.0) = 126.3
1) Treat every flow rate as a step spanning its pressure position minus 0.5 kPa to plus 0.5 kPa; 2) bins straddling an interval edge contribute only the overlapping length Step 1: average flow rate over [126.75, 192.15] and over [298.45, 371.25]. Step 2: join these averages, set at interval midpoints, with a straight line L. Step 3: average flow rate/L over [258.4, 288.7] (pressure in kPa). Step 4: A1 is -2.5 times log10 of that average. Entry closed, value 0.11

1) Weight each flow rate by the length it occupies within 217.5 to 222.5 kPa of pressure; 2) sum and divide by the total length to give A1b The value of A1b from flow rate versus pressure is 64.4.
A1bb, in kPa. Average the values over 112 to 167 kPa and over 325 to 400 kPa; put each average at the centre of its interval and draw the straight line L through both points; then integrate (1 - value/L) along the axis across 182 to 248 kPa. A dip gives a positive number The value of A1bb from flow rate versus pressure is 3.4 kPa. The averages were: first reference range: 53.8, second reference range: 89.3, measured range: 62.4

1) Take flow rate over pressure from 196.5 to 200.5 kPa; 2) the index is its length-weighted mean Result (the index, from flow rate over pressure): 61.2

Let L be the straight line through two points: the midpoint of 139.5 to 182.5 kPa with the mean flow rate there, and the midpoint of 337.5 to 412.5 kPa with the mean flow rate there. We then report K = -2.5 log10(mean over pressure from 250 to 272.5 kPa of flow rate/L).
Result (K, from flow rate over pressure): 0.27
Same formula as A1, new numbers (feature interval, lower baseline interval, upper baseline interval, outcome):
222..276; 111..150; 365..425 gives 0.25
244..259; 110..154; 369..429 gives 0.35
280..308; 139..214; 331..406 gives 0.04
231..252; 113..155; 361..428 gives 0.21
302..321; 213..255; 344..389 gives -0.05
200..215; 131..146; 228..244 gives -0.02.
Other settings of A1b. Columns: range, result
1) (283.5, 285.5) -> 74.7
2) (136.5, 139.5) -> 58.1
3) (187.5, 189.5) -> 56.1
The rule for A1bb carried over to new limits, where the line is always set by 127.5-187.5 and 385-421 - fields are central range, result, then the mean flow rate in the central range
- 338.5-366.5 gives 3.8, 83.4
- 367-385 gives 1.8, 91.5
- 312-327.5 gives 1.2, 82.5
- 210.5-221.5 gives 0.7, 62.6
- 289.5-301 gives 1.3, 74.8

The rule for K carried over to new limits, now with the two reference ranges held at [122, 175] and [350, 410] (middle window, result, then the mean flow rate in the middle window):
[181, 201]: 0.04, 59.5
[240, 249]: 0.23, 57.6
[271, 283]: 0.11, 69.8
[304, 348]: 0.05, 82.5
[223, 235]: 0.02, 67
